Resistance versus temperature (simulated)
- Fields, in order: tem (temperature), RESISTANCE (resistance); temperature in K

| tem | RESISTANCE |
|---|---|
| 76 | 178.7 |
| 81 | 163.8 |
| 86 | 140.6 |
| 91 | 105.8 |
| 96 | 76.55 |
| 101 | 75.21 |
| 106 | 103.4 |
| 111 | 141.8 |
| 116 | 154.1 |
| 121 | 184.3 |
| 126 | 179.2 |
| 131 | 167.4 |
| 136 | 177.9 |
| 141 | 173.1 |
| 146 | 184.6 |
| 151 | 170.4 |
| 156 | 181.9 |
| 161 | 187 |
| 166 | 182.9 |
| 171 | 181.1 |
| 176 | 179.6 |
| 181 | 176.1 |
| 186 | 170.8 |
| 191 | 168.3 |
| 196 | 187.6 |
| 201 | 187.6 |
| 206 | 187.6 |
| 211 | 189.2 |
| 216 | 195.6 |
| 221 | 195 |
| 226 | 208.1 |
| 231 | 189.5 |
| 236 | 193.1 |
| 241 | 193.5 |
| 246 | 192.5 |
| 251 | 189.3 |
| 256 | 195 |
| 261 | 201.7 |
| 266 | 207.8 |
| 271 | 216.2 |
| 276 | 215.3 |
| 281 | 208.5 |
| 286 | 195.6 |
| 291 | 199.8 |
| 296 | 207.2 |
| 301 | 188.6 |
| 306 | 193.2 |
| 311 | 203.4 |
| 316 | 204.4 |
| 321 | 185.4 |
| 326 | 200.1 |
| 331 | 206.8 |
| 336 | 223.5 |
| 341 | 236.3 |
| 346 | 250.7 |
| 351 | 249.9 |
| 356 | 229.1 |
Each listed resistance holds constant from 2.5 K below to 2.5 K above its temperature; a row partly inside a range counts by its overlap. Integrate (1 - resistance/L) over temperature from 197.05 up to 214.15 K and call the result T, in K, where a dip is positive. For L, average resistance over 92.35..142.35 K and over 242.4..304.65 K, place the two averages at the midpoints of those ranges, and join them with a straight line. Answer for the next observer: -1.3 K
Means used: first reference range 142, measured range 188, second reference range 201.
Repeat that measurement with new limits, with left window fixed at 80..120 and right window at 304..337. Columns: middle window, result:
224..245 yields -3.1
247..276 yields -3.6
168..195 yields -4.5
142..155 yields -3.6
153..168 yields -4.2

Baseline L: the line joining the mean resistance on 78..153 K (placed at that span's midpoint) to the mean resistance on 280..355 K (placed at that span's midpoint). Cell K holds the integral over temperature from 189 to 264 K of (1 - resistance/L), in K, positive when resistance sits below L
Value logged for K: -4.2 K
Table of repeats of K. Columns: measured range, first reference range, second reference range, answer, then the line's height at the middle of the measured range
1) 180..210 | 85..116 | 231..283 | -2.9 K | 164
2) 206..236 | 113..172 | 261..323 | -0.7 K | 190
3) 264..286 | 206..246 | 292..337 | -1.4 K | 198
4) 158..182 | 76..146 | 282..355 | -2.7 K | 163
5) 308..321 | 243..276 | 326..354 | 1.3 K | 221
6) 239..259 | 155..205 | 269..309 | 0.2 K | 195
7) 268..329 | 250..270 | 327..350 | 3.5 K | 214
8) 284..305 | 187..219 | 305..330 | -0.2 K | 196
